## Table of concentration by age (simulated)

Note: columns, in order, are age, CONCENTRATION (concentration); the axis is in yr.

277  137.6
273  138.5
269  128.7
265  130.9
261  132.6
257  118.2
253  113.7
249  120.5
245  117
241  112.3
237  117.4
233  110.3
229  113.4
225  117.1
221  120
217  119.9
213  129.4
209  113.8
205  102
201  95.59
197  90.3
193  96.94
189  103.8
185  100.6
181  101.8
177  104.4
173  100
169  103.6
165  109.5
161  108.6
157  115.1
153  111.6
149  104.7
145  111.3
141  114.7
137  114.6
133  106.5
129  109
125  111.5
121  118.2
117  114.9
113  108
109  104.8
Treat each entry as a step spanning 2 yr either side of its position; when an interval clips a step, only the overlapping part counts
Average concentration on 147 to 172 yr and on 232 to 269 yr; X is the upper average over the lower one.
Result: 1.11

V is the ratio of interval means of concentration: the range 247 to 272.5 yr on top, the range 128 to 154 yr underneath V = 1.13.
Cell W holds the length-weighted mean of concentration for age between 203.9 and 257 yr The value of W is 116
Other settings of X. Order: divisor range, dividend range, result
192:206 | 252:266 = 1.30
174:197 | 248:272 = 1.24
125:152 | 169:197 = 0.91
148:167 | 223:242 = 1.04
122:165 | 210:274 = 1.09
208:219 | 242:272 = 1.01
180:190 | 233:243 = 1.12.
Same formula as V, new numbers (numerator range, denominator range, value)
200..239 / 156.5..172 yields 1.06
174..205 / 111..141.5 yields 0.89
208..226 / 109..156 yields 1.08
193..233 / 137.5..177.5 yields 1.02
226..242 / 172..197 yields 1.13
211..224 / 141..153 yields 1.12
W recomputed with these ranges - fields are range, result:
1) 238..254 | 116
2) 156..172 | 108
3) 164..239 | 108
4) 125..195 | 107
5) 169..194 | 102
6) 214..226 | 120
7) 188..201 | 96.3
